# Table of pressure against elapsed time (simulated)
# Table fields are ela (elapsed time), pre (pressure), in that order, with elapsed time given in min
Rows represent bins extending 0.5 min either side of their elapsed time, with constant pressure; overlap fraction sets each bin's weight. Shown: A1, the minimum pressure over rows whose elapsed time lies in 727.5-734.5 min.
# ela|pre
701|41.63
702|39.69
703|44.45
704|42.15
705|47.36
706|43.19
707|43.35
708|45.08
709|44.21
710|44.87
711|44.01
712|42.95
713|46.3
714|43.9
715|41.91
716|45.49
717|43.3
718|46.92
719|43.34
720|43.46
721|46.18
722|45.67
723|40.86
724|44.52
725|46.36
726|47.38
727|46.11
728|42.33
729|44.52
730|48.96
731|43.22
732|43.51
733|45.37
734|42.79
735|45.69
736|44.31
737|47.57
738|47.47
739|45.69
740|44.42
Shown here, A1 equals 42.33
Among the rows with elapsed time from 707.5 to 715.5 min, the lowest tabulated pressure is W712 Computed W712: 41.91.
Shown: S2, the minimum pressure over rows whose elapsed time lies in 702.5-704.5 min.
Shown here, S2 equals 42.15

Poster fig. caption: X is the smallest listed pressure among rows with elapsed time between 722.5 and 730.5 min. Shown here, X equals 40.86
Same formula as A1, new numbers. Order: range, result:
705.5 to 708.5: 43.19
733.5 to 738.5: 42.79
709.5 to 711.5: 44.01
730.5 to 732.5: 43.22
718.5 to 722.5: 43.34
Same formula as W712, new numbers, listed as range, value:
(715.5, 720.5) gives 43.3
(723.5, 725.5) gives 44.52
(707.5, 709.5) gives 44.21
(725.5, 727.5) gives 46.11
